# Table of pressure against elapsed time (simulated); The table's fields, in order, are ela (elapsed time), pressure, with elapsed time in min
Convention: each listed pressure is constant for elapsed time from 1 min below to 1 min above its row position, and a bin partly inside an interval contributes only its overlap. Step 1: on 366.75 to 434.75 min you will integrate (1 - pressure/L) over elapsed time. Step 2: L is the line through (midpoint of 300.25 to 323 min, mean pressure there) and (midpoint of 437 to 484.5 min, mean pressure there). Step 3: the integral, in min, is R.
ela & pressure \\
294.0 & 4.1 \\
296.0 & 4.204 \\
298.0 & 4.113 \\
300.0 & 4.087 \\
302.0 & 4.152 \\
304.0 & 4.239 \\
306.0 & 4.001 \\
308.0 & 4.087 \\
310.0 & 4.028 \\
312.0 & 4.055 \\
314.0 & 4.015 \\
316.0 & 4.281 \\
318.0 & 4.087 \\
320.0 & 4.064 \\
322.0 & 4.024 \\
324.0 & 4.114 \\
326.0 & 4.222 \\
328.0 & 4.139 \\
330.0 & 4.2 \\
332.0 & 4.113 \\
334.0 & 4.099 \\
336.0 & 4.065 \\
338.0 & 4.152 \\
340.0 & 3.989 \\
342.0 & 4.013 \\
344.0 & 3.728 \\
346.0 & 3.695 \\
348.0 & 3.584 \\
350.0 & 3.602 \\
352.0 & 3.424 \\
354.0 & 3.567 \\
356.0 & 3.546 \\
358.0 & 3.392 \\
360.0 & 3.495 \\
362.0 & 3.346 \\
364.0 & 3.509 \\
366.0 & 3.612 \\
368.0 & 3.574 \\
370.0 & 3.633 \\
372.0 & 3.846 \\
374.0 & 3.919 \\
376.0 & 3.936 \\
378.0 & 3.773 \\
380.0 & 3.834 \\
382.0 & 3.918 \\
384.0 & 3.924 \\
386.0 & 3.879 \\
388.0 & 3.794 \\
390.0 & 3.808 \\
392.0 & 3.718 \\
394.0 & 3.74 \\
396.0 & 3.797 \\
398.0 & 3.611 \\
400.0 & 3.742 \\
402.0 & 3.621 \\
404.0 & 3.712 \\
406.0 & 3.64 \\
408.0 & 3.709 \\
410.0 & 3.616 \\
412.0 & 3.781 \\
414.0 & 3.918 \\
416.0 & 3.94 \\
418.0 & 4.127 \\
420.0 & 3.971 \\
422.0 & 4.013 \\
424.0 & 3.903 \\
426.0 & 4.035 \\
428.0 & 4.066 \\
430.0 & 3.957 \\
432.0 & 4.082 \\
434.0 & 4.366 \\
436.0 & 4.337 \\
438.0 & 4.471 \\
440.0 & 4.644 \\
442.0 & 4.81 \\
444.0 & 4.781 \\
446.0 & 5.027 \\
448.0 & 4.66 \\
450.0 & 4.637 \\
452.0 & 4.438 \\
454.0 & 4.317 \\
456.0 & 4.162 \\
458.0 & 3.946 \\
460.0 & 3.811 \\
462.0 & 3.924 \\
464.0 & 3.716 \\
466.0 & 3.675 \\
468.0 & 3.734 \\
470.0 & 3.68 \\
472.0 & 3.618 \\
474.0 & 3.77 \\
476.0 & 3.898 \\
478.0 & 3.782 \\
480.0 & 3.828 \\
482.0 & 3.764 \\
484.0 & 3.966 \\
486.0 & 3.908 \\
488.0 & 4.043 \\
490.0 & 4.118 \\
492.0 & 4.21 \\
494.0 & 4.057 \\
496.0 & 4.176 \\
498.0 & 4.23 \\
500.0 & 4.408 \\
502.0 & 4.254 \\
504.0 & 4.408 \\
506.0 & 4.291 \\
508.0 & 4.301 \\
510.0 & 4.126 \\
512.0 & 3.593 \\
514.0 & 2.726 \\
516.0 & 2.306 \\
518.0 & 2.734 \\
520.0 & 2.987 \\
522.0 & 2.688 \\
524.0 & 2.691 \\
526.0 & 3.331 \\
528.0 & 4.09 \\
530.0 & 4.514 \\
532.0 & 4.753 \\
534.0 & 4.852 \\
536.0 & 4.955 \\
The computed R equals 4.4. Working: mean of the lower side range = 4.09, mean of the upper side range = 4.13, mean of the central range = 3.85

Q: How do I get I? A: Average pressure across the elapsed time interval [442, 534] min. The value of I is 3.93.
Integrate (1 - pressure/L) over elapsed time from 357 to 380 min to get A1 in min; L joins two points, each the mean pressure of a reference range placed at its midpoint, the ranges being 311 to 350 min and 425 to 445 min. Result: 2.8 min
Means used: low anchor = 4.02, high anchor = 4.35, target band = 3.65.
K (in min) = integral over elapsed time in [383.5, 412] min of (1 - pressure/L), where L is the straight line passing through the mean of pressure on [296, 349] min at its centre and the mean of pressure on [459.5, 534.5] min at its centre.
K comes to 1.54 min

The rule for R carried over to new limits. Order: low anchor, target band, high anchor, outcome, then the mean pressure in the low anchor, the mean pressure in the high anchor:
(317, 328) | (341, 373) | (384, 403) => 2.7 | 4.11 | 3.75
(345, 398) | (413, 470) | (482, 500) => -3.9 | 3.69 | 4.09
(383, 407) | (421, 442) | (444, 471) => -1.2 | 3.75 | 4.16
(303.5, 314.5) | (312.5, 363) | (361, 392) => 0.7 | 4.07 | 3.75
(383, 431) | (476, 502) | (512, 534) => -4.0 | 3.83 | 3.37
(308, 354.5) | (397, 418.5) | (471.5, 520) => 0.9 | 3.97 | 3.84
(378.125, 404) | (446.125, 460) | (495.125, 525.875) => -2.6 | 3.78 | 3.58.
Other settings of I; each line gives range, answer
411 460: 4.26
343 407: 3.68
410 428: 3.95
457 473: 3.76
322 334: 4.14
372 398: 3.83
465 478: 3.73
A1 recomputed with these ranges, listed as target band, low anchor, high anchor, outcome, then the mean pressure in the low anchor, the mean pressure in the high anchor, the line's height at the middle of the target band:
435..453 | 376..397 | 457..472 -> -4.1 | 3.82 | 3.77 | 3.79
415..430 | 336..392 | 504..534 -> -1.4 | 3.73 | 3.58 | 3.67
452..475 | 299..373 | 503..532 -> -1.5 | 3.89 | 3.53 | 3.63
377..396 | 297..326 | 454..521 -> 0.8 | 4.1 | 3.83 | 3.99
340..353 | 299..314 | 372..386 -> 0.9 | 4.09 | 3.88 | 3.97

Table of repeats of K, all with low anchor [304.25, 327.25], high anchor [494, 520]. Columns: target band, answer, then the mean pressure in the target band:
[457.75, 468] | 0.1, 3.8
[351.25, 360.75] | 1.3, 3.49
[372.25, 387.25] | 0.4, 3.88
